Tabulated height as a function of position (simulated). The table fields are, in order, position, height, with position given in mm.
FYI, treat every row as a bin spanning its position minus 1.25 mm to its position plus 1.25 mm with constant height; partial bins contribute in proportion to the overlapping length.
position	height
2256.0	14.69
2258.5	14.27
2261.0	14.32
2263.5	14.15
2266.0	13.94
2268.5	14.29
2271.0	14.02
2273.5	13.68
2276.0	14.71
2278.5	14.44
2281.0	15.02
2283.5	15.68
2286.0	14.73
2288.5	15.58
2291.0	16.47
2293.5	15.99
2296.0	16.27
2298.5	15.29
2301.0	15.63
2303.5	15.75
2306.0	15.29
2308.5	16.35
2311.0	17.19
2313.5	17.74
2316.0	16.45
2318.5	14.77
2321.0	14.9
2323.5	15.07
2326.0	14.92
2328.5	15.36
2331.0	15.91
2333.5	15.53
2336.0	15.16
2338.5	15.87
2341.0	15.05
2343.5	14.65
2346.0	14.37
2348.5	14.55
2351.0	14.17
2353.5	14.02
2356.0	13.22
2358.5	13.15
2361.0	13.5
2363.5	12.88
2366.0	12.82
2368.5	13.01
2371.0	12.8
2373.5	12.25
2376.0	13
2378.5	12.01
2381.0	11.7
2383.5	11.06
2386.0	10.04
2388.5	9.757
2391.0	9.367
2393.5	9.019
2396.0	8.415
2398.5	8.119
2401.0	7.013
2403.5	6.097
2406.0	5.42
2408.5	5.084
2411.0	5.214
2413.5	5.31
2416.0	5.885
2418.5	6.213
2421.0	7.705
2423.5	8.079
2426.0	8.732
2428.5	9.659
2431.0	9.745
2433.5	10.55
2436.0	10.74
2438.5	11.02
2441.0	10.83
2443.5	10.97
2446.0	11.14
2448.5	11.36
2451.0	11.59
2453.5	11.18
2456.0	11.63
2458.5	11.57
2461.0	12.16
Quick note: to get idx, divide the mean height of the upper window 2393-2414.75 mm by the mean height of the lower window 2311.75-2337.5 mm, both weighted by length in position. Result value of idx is 0.42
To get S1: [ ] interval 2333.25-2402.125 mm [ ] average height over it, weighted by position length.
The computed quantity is 12.3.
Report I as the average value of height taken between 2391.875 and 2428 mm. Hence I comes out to 6.96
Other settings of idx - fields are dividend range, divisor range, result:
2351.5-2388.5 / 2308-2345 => 0.80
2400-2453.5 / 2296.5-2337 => 0.54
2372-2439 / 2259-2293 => 0.60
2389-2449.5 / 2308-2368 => 0.57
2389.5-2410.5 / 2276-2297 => 0.47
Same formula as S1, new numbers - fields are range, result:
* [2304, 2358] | 15.2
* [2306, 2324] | 16.1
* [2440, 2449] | 11.1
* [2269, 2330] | 15.5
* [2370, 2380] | 12.5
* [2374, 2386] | 11.8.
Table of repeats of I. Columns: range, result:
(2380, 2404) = 9.12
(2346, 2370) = 13.5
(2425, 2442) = 10.2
